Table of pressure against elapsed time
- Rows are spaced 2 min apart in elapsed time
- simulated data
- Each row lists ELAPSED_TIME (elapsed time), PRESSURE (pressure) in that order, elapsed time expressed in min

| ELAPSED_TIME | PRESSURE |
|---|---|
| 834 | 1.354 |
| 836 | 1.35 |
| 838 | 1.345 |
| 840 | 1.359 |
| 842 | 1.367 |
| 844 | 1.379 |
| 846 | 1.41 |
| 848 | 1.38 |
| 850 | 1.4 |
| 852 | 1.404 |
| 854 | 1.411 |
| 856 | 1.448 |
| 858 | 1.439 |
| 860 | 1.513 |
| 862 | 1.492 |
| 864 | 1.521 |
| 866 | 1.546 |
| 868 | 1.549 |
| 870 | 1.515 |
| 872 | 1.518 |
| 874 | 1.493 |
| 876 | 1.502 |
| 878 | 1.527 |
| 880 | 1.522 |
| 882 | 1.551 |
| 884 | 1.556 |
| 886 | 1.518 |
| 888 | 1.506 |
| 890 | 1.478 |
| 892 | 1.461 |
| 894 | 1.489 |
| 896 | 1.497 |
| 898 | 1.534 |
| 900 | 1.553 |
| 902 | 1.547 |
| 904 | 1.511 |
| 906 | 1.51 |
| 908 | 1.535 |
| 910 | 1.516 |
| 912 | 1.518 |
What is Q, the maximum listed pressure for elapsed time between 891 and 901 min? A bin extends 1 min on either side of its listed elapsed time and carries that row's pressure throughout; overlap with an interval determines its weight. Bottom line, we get 1.553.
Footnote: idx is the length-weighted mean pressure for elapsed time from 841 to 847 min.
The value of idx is 1.39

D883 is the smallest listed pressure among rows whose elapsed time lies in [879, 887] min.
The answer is 1.518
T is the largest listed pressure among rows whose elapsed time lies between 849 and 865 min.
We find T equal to 1.521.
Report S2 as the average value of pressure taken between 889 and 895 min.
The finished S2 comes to 1.48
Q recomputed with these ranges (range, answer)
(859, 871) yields 1.549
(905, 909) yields 1.535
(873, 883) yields 1.551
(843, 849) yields 1.41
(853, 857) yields 1.448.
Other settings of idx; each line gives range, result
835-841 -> 1.35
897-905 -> 1.54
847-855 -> 1.4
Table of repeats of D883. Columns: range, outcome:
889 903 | 1.461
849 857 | 1.4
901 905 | 1.511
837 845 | 1.345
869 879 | 1.493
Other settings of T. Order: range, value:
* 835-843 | 1.367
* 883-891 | 1.556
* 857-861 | 1.513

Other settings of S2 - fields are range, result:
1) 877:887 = 1.53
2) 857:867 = 1.5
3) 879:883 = 1.54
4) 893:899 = 1.51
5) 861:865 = 1.51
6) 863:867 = 1.53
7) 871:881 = 1.51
